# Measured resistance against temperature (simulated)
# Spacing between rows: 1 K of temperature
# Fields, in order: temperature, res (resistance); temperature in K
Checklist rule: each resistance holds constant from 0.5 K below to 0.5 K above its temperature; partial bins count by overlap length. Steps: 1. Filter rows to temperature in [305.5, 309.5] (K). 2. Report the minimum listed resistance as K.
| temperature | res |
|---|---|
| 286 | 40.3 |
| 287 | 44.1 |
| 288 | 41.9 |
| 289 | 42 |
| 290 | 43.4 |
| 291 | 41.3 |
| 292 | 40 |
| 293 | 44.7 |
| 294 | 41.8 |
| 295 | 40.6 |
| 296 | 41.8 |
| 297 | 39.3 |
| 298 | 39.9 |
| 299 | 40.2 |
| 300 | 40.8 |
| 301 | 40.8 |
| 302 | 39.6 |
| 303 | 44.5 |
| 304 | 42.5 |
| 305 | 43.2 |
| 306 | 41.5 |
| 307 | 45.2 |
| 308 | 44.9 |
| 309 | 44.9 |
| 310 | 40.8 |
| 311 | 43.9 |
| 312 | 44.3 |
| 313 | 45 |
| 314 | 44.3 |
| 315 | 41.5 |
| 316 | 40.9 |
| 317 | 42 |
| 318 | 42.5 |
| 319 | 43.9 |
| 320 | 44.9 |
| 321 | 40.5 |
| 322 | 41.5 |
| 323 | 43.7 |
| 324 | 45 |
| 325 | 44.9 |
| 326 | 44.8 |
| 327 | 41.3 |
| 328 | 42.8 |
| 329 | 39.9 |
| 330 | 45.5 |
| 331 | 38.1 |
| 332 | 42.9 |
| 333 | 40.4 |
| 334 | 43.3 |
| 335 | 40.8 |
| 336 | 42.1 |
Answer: 41.5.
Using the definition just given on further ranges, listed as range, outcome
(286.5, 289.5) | 41.9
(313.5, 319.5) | 40.9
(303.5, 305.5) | 42.5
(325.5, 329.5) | 39.9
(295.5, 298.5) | 39.3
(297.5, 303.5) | 39.6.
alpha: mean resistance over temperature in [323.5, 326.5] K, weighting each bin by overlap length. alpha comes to 44.9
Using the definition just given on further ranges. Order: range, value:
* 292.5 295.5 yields 42.4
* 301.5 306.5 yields 42.3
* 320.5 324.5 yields 42.7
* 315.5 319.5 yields 42.3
